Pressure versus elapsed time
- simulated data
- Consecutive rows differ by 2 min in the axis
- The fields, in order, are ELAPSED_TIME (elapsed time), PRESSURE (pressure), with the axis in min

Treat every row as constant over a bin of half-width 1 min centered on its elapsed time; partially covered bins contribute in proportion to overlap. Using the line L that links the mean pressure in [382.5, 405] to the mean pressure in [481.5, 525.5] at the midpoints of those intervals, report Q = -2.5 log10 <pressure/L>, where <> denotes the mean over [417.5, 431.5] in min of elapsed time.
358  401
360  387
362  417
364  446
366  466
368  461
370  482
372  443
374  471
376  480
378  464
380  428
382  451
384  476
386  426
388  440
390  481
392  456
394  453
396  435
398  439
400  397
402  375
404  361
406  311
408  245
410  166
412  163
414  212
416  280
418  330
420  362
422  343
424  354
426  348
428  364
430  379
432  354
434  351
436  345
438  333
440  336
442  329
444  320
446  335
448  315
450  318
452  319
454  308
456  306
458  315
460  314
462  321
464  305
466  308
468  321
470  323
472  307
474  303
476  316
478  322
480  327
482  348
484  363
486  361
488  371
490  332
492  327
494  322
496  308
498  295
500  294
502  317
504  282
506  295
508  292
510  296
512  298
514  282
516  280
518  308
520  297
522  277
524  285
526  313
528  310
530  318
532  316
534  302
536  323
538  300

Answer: 0.12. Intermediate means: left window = 431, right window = 310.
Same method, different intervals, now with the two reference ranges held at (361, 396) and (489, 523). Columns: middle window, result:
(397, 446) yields 0.229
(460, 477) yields 0.107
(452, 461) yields 0.157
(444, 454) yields 0.155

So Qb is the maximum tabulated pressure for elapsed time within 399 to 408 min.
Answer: 397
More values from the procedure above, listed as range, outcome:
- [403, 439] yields 379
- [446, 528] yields 371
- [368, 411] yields 482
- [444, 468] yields 335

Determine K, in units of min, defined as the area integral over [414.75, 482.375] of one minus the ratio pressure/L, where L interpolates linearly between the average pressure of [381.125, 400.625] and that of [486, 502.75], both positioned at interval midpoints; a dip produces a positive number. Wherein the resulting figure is 8.8 min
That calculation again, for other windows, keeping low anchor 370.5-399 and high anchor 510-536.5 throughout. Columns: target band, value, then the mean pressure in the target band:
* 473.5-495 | 0.4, 336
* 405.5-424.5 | 6.6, 274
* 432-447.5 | 2.2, 336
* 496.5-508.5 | 1.0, 296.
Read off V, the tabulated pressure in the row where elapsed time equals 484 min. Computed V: 363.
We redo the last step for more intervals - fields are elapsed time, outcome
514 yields 282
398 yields 439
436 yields 345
